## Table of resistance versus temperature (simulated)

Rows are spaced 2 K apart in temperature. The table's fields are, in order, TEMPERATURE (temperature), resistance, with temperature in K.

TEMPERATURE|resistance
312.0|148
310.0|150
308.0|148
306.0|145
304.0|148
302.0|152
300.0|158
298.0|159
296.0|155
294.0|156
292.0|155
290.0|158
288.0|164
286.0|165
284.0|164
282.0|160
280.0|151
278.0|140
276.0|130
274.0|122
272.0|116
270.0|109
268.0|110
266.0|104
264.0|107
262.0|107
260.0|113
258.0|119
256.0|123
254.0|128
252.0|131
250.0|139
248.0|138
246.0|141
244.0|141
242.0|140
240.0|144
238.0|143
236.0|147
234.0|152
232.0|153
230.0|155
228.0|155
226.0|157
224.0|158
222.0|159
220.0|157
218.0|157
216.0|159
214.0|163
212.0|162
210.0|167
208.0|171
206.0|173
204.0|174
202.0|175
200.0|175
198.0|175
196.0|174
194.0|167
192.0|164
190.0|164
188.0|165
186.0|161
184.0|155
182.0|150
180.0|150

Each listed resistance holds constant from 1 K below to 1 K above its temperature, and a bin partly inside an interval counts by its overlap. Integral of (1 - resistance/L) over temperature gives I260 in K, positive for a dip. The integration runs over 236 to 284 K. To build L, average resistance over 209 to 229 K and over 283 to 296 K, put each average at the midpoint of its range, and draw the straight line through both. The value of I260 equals 9.0 K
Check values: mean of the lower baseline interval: 159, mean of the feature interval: 130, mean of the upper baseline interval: 160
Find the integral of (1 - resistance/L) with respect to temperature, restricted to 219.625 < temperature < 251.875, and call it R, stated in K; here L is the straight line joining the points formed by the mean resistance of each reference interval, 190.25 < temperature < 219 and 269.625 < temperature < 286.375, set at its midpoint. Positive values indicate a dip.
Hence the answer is 1.7 K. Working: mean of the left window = 168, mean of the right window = 140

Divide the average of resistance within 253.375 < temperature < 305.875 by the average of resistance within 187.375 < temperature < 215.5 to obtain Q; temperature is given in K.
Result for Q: 0.81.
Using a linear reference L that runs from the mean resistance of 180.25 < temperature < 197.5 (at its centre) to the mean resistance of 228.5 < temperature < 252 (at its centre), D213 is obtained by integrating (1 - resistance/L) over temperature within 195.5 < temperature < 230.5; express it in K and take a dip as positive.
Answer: -2.5 K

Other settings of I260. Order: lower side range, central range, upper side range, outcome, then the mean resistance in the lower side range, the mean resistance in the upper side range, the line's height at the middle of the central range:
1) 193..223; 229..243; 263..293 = 0.7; 167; 137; 155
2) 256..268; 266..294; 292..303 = -1.4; 111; 156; 134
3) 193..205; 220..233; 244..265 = -0.6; 173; 125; 150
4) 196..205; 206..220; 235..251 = 0.1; 175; 142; 165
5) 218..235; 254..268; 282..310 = 3.8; 156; 156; 156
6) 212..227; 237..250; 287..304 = 1.4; 159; 157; 158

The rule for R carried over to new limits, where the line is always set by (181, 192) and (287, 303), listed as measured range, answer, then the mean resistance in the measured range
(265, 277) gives 3.2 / 115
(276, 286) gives 0.3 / 152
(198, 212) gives -1.1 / 172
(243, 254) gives 1.5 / 137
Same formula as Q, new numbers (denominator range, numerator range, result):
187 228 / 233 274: 0.77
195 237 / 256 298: 0.83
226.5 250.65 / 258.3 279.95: 0.80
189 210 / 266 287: 0.79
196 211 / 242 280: 0.72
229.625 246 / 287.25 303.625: 1.07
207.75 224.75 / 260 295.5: 0.84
